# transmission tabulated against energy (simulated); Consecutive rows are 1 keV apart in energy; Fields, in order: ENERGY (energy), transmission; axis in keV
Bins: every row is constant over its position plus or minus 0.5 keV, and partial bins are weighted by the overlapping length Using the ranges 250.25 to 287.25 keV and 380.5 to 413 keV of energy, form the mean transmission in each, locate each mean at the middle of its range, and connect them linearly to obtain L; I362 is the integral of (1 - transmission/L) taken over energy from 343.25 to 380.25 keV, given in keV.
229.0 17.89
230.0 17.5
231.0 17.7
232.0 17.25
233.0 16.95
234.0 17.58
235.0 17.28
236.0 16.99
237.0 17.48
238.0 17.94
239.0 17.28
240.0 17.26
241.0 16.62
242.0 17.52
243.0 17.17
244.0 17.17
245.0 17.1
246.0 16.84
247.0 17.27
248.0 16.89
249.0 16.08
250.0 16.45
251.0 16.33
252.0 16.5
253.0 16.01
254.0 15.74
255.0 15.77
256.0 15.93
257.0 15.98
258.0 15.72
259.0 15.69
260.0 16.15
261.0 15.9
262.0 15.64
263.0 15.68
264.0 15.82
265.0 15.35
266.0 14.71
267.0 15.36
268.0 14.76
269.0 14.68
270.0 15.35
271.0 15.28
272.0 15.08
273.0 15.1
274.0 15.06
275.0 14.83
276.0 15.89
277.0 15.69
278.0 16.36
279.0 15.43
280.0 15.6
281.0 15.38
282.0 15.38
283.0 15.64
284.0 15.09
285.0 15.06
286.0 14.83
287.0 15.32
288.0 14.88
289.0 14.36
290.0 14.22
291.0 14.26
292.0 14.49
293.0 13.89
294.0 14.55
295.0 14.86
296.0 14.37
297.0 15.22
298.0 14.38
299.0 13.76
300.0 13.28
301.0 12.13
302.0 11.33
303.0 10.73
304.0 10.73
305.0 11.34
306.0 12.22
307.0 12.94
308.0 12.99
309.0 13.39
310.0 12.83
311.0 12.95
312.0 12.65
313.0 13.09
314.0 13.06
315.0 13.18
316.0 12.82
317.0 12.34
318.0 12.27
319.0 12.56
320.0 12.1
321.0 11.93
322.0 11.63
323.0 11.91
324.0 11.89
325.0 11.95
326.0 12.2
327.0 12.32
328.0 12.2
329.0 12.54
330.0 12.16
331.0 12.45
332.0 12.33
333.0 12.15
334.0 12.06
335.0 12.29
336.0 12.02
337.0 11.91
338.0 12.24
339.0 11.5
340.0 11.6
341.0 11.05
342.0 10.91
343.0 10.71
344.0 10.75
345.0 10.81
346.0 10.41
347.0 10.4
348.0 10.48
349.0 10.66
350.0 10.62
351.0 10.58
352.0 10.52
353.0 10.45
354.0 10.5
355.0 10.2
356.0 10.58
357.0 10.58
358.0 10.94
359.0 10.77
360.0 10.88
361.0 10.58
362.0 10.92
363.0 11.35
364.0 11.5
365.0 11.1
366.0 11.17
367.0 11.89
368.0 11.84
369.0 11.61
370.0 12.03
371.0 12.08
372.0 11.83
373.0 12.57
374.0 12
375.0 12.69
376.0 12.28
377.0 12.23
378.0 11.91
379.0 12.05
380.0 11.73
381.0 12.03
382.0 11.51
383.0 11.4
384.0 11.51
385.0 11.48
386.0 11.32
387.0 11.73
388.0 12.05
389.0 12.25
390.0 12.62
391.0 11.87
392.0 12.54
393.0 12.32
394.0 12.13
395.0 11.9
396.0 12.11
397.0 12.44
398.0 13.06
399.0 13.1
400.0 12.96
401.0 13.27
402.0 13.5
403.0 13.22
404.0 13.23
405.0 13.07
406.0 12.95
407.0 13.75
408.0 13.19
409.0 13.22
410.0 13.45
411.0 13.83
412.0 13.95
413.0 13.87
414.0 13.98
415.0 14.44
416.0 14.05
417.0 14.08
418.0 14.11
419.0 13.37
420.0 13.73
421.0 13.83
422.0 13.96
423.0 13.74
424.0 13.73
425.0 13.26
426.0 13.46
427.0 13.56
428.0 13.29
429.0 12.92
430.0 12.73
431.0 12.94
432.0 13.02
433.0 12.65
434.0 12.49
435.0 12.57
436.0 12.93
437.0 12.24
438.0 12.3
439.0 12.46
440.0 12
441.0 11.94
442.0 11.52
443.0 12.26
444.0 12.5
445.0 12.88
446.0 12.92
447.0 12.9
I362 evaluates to 6.0 keV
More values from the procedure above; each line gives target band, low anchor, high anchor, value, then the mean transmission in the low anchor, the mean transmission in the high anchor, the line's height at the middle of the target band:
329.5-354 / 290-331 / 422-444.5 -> 2.9 keV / 12.8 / 12.8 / 12.8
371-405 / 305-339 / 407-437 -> 2.1 keV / 12.4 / 13.4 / 13.1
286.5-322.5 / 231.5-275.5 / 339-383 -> 1.9 keV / 16.2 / 11.2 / 13.9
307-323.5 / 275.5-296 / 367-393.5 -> 1.7 keV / 15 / 12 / 14.1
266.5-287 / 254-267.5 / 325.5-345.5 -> -0.6 keV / 15.7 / 11.8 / 14.8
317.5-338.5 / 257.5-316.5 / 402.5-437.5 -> 2.9 keV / 14.4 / 13.4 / 14.1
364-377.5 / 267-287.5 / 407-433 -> 2.1 keV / 15.3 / 13.6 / 14.2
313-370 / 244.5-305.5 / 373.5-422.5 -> 9.5 keV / 15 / 12.8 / 13.8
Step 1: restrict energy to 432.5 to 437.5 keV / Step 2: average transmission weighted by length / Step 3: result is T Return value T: 12.6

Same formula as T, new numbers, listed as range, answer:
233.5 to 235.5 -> 17.4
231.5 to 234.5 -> 17.3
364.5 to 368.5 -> 11.5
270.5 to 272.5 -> 15.2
